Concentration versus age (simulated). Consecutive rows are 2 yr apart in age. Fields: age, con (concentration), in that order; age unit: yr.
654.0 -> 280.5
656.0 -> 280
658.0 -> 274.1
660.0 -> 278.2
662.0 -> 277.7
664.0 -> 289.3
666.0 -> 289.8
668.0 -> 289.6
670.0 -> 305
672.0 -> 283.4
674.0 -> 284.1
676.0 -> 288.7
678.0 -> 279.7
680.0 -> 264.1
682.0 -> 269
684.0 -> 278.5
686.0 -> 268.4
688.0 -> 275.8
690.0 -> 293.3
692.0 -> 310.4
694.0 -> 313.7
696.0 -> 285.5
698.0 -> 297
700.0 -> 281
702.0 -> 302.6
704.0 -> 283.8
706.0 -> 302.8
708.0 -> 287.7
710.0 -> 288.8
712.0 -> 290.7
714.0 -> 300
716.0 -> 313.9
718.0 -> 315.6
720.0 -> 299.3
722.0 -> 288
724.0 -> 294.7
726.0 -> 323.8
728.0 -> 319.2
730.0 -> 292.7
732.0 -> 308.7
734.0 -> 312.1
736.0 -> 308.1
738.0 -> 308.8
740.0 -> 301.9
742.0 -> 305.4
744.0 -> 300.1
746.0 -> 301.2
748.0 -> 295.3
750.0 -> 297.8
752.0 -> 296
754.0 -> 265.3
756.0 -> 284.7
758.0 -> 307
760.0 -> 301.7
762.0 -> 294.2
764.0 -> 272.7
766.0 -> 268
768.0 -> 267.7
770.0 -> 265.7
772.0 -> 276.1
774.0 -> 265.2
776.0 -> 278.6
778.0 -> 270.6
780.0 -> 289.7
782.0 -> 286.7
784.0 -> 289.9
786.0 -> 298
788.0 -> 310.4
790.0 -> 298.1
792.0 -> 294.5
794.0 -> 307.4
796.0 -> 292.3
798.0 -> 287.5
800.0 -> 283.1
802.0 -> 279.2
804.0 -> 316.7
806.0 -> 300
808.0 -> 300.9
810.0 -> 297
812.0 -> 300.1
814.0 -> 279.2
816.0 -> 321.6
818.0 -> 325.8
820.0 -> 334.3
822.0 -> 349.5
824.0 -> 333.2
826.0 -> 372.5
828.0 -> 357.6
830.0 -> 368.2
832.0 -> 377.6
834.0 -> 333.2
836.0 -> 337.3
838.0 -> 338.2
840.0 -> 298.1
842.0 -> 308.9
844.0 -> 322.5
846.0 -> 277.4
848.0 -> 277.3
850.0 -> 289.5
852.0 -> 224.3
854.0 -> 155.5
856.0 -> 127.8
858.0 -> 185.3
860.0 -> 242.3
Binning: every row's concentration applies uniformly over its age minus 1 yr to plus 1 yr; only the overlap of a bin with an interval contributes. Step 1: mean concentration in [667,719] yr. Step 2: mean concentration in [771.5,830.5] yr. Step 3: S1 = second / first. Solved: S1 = 1.05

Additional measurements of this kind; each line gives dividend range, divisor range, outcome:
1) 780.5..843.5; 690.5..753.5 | 1.05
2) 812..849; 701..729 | 1.09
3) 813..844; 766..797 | 1.17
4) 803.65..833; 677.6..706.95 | 1.15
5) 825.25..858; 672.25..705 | 1.03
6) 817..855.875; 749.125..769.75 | 1.09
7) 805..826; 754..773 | 1.13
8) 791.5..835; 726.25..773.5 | 1.09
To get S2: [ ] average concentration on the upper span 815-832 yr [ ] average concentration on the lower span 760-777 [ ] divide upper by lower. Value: 1.3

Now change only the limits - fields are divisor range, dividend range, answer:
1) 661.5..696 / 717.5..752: 1.06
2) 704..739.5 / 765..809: 0.95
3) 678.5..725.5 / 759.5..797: 0.98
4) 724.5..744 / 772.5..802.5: 0.94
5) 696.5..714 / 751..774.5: 0.96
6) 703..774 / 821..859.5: 1.00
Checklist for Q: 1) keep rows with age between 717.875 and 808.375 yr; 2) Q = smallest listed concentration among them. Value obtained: 265.2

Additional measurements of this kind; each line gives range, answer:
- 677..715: 264.1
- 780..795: 286.7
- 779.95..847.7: 277.4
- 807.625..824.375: 279.2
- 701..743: 283.8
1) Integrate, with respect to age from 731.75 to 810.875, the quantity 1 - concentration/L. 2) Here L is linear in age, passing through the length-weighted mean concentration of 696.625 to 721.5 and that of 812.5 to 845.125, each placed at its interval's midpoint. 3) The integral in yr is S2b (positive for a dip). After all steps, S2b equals 6.0 yr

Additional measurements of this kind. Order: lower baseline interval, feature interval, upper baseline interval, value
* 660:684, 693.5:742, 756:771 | -3.07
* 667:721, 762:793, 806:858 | 1.57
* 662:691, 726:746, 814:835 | 0.02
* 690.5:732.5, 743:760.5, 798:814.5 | 0.20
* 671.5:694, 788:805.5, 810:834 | 1.64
